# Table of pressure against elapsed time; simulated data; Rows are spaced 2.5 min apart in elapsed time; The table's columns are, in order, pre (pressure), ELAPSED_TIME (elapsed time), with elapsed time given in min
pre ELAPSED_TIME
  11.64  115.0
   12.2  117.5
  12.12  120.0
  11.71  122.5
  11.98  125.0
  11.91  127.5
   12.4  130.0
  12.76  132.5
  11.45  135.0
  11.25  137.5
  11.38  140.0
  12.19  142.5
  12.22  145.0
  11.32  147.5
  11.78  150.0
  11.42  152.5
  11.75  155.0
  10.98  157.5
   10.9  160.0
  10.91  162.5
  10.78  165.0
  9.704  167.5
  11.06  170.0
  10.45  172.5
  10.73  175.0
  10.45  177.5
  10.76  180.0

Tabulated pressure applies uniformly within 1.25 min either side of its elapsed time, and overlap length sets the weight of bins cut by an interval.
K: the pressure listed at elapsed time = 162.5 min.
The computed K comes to 10.91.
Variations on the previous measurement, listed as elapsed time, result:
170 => 11.06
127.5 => 11.91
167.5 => 9.704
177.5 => 10.45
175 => 10.73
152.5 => 11.42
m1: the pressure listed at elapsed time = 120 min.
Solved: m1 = 12.12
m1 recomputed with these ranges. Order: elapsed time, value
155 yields 11.75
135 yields 11.45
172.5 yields 10.45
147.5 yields 11.32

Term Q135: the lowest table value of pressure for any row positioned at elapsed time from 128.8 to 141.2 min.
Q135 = 11.25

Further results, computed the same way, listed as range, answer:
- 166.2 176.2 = 9.704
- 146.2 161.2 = 10.9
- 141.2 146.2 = 12.19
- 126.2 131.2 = 11.91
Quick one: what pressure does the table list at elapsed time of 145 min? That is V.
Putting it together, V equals 12.22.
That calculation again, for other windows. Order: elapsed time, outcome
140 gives 11.38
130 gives 12.4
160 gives 10.9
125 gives 11.98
